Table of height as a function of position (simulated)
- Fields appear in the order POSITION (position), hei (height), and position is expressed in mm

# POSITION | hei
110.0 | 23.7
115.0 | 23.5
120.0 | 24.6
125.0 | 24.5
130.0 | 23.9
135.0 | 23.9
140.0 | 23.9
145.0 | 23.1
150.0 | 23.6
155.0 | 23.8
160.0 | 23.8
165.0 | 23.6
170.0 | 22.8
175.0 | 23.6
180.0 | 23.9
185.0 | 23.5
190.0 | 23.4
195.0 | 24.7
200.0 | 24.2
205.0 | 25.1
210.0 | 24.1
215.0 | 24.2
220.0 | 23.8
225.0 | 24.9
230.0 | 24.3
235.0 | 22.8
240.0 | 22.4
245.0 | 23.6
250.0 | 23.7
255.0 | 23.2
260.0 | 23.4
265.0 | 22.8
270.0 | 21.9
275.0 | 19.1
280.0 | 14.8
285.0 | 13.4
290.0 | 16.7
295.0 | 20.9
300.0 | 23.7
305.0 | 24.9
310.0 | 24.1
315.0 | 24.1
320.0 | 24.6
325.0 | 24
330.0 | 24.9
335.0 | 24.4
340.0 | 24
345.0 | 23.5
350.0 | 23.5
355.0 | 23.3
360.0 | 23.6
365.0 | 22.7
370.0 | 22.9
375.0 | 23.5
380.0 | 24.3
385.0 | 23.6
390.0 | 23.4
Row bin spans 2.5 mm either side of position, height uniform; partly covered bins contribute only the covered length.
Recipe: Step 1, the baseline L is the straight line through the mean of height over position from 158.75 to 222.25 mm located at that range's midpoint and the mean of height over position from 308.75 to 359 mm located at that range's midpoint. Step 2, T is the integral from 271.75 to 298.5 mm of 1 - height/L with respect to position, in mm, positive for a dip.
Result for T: 7.38 mm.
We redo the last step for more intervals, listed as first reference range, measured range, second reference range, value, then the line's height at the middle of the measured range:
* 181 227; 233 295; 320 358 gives 8.9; 24.1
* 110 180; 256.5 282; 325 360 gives 3.5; 23.9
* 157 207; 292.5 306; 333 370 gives 0.4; 23.6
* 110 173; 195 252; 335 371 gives -0.8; 23.6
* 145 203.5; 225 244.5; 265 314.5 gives -1.4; 21.9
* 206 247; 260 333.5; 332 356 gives 7.0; 23.8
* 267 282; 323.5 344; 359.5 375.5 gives -2.6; 21.6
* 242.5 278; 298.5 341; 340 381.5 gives -2.4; 23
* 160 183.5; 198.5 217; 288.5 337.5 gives -0.7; 23.5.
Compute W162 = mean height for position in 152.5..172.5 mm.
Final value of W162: 23.5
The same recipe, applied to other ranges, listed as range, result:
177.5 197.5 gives 23.9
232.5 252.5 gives 23.1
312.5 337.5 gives 24.4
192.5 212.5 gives 24.5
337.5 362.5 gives 23.6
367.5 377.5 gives 23.2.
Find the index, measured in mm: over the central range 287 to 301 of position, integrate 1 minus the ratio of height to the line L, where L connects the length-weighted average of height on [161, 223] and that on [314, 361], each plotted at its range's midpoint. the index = 2.4 mm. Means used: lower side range 23.9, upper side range 24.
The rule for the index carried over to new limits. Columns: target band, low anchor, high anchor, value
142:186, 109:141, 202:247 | 0.8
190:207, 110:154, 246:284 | -1.5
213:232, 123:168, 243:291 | -2.4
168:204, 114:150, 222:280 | -0.8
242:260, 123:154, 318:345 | 0.5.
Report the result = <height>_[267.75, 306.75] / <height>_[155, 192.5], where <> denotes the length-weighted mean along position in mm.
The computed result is 0.82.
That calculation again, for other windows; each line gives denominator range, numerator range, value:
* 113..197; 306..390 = 1.00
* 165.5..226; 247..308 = 0.87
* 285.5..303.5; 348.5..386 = 1.18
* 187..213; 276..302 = 0.74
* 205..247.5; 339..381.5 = 0.98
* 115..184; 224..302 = 0.90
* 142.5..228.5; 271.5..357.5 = 0.92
